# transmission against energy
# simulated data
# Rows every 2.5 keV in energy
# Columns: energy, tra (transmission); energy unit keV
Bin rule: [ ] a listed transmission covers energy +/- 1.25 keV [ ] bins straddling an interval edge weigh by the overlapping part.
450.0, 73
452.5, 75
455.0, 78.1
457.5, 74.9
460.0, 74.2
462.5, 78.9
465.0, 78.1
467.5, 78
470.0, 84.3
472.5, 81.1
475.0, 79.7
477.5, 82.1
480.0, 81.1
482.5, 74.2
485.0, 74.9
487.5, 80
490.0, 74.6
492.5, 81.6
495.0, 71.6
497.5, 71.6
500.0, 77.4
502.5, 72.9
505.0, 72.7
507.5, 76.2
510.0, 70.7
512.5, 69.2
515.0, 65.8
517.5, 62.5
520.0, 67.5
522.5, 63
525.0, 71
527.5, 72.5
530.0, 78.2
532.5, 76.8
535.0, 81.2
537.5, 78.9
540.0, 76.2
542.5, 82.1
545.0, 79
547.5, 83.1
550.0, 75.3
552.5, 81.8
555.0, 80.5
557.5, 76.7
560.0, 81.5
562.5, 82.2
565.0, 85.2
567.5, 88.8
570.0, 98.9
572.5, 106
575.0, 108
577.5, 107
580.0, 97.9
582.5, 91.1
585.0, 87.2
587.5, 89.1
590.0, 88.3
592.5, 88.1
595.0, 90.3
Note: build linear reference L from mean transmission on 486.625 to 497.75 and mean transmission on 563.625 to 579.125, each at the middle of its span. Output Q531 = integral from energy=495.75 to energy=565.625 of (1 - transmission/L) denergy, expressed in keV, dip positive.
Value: 9.4 keV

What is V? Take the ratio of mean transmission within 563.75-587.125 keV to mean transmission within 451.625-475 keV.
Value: 1.23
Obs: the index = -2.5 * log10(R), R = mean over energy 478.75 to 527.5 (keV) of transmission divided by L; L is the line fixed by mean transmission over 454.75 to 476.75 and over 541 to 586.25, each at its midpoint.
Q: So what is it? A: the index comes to 0.14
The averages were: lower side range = 78.7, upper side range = 88.4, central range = 72.6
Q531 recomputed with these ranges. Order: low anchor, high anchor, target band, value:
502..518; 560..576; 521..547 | 1.3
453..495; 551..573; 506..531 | 3.8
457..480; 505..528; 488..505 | -0.4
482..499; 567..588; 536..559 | 2.7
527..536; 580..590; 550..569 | 0.4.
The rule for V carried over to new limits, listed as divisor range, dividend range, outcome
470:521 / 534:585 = 1.17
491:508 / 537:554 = 1.06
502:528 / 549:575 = 1.25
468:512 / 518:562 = 1.00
